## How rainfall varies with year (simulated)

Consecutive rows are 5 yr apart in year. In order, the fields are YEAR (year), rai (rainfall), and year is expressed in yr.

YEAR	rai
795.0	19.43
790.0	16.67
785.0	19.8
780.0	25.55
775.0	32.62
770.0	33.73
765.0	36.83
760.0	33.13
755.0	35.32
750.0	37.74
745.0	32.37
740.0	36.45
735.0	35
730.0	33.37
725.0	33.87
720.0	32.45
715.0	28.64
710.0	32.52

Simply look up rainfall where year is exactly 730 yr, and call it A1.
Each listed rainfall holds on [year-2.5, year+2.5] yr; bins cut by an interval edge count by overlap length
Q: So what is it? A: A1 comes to 33.37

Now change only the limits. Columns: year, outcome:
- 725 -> 33.87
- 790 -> 16.67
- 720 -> 32.45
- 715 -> 28.64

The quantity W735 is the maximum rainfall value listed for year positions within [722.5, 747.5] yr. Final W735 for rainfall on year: 36.45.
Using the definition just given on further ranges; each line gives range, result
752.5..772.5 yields 36.83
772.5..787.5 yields 32.62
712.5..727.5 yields 33.87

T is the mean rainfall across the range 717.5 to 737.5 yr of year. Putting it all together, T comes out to 33.7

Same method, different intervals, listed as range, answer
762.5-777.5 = 34.4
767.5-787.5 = 27.9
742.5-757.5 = 35.1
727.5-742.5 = 34.9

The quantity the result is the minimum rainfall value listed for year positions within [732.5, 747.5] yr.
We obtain 32.37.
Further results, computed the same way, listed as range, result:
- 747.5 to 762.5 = 33.13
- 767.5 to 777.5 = 32.62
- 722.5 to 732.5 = 33.37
